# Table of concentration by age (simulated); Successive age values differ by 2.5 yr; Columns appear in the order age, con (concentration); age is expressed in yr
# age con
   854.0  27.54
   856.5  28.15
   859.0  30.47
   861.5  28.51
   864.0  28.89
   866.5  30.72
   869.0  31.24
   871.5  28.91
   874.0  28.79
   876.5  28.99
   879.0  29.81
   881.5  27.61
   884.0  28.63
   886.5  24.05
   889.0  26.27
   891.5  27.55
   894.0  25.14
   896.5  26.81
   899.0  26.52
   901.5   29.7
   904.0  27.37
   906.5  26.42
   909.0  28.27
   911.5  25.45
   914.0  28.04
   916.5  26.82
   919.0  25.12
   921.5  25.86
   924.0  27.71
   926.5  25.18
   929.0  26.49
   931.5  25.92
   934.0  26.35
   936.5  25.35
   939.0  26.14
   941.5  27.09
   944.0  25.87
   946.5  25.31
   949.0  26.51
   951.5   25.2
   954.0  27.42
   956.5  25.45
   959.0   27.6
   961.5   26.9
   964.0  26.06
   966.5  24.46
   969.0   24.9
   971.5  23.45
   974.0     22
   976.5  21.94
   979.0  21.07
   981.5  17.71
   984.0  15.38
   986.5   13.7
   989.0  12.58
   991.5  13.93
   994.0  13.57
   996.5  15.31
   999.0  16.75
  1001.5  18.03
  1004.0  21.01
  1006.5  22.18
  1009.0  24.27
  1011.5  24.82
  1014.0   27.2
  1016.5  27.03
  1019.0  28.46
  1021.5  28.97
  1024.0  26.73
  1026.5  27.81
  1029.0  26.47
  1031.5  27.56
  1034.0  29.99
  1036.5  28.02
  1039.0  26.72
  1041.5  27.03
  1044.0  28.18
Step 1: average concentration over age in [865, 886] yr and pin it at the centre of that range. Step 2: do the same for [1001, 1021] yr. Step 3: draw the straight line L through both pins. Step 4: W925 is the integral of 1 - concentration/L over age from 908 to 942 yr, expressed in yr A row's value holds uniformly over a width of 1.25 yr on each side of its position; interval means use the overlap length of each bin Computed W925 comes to 1.3 yr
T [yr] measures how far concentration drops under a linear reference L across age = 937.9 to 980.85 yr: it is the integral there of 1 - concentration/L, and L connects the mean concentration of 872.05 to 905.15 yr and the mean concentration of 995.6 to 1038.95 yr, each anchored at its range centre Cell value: 1.7 yr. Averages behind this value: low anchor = 27.5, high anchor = 24.9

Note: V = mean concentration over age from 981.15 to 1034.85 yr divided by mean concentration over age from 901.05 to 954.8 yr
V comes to 0.8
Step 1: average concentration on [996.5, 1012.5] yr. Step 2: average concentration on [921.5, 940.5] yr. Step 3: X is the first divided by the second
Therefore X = 0.8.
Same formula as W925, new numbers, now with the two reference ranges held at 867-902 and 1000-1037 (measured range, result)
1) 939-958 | 0.5 yr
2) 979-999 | 8.5 yr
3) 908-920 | 0.3 yr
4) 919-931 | 0.5 yr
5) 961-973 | 0.7 yr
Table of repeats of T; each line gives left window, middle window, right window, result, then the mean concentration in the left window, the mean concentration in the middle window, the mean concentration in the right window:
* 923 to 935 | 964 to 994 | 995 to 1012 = 4.05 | 26.3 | 19.2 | 20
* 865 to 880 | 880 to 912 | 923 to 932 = 1.47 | 29.7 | 27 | 26.3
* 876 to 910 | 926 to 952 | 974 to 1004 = -4.37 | 27.3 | 26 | 16.8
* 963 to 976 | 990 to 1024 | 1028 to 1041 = 5.83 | 24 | 21.8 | 27.7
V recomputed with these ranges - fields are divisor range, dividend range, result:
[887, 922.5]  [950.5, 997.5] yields 0.78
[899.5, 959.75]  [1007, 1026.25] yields 1.01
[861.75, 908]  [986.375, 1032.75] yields 0.79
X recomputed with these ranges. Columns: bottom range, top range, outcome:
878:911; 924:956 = 0.96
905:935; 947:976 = 0.96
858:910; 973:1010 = 0.64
